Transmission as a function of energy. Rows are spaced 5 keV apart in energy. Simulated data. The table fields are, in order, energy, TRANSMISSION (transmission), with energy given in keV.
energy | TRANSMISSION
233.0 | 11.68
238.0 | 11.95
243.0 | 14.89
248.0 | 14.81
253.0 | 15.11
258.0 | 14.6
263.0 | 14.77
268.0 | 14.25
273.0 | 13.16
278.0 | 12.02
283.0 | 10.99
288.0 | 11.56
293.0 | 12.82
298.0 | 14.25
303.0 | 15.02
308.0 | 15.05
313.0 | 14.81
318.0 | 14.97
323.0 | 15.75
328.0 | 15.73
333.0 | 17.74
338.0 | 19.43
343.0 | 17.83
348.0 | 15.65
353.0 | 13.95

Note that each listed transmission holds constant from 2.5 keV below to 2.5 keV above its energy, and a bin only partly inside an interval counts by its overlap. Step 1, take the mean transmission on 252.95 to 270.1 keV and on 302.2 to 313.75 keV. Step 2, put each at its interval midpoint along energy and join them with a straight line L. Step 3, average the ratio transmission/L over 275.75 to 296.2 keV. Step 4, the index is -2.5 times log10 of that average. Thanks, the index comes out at 0.24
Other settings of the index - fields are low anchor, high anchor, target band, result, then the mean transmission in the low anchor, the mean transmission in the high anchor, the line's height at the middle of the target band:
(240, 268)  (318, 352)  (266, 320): 0.16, 14.7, 16.7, 15.7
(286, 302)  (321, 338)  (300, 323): -0.01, 13.1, 16.9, 15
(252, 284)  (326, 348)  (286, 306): 0.13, 13.6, 17.5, 15.2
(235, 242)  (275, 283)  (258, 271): -0.20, 12.6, 11.8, 12.1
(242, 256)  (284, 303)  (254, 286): 0.06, 14.9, 13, 14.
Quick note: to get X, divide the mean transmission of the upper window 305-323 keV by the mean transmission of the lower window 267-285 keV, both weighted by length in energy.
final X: 1.2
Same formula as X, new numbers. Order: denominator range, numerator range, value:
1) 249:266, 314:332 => 1.05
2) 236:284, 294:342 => 1.15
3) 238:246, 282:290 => 0.81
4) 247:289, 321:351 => 1.26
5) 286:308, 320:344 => 1.26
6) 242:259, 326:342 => 1.19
